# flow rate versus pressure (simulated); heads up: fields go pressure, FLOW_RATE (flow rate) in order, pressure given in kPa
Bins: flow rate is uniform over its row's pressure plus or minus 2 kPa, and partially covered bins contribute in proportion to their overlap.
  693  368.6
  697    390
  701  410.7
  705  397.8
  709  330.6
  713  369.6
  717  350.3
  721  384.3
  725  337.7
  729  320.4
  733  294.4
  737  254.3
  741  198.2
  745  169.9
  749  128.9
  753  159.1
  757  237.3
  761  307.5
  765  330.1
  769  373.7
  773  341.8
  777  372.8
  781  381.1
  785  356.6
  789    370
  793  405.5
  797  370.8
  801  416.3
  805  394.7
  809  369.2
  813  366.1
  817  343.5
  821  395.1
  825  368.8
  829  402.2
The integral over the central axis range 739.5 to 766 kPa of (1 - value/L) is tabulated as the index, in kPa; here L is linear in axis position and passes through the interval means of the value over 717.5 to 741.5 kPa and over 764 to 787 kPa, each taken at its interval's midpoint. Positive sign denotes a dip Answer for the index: 9.6 kPa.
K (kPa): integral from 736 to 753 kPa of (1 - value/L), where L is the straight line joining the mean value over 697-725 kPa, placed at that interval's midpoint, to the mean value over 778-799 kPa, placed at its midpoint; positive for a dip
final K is 8.8 kPa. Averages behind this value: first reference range 372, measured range 181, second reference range 377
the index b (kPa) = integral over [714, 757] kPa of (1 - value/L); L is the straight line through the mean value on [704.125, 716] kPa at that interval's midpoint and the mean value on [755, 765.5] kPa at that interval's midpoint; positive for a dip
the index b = 8.7 kPa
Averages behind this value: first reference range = 362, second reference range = 286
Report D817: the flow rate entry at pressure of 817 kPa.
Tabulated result 343.5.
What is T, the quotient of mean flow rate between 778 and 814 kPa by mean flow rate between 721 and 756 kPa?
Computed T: 1.58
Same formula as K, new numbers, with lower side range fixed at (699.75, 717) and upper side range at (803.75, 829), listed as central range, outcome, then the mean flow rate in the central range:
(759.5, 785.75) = 1.5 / 353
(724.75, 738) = 2.6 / 301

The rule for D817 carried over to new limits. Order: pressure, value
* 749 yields 128.9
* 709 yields 330.6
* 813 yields 366.1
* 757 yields 237.3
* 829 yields 402.2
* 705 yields 397.8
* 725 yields 337.7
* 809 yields 369.2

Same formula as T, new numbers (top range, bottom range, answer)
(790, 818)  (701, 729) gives 1.05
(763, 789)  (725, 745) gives 1.36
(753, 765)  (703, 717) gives 0.72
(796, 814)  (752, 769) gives 1.39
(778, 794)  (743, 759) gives 2.16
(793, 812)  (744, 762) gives 1.98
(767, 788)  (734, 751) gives 1.88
